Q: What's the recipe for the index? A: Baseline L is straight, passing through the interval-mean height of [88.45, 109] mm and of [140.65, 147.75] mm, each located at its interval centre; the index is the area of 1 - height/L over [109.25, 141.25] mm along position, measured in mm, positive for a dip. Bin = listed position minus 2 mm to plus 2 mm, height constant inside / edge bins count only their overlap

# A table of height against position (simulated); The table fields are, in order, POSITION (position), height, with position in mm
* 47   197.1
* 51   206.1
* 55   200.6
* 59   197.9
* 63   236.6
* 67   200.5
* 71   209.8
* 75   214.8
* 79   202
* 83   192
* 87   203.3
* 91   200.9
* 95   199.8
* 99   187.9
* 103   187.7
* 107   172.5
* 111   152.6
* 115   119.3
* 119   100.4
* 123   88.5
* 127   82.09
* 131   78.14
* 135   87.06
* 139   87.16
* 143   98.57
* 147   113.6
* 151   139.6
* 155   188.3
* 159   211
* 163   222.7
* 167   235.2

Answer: 9.5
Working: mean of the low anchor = 190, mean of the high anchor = 104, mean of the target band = 99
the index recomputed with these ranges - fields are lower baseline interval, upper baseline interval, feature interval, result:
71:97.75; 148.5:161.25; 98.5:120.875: 4.9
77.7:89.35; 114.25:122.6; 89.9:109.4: -4.3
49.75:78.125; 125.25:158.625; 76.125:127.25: 0.5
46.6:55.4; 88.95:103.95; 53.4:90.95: -1.4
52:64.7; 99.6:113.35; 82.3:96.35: -1.1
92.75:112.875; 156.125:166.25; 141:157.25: 5.7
